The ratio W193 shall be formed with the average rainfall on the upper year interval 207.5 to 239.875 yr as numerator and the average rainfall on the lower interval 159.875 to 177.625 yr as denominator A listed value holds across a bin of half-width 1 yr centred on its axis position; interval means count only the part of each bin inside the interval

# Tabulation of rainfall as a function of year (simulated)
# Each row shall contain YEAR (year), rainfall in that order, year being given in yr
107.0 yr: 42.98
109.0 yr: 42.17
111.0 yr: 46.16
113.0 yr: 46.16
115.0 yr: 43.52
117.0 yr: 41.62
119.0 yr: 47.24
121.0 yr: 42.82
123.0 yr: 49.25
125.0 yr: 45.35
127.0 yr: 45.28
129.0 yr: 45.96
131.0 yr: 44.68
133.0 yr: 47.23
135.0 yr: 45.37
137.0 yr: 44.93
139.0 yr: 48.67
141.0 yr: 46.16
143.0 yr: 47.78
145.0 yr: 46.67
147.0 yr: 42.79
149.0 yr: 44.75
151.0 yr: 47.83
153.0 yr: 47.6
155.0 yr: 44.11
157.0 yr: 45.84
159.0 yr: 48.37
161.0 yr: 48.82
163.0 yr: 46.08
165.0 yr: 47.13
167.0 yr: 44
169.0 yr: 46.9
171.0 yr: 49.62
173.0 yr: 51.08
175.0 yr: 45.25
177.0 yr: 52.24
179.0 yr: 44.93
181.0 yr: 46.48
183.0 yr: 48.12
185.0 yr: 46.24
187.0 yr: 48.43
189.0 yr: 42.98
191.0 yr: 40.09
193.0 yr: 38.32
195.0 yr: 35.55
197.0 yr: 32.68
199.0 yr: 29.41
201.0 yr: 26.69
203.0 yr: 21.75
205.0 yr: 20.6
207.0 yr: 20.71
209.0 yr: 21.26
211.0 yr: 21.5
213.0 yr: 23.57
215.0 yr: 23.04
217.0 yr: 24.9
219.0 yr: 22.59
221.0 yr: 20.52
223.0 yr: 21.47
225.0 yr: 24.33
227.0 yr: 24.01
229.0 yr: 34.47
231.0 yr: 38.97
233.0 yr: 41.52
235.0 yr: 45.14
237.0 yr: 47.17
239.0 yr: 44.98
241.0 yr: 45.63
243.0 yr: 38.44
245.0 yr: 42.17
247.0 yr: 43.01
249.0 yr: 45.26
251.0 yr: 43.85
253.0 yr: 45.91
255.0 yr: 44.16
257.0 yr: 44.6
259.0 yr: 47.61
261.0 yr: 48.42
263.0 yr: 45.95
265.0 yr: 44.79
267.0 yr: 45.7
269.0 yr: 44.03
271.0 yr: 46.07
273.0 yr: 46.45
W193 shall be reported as 0.6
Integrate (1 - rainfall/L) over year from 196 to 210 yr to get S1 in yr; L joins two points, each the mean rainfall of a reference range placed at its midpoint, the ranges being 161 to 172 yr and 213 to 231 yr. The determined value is 3.4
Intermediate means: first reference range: 46.9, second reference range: 25.2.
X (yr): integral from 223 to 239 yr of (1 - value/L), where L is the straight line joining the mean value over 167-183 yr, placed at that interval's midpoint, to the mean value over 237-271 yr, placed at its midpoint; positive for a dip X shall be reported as 3.3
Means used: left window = 47.8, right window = 44.8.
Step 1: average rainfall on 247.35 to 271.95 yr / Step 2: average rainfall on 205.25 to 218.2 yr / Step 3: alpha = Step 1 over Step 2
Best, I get 2.03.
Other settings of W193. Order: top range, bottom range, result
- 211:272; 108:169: 0.83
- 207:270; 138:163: 0.79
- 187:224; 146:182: 0.59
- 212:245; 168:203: 0.78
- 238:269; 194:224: 1.83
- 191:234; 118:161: 0.59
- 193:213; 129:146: 0.56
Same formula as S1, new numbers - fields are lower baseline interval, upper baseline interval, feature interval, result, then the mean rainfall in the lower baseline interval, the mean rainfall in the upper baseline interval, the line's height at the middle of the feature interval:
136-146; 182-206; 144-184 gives -4.8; 46.8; 35.9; 42.1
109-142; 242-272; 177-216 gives 9.8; 45.5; 44.7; 45.1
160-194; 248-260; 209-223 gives 7.1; 46.3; 45.2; 45.7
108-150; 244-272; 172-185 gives -0.7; 45.5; 45.1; 45.3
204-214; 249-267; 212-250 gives -1.6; 21.5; 45.6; 32.4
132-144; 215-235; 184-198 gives -1.9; 46.7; 28.7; 35.7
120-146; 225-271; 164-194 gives -0.9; 46.2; 42.7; 44.8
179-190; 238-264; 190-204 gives 4.2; 46.3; 44.6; 46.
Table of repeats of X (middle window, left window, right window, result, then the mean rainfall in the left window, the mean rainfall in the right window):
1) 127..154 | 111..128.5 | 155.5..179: 0.1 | 45.2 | 47.6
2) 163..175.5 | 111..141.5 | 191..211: -4.2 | 45.6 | 27.8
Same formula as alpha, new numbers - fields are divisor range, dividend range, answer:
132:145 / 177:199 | 0.90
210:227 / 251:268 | 2.01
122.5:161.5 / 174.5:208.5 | 0.81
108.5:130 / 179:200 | 0.91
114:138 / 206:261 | 0.78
